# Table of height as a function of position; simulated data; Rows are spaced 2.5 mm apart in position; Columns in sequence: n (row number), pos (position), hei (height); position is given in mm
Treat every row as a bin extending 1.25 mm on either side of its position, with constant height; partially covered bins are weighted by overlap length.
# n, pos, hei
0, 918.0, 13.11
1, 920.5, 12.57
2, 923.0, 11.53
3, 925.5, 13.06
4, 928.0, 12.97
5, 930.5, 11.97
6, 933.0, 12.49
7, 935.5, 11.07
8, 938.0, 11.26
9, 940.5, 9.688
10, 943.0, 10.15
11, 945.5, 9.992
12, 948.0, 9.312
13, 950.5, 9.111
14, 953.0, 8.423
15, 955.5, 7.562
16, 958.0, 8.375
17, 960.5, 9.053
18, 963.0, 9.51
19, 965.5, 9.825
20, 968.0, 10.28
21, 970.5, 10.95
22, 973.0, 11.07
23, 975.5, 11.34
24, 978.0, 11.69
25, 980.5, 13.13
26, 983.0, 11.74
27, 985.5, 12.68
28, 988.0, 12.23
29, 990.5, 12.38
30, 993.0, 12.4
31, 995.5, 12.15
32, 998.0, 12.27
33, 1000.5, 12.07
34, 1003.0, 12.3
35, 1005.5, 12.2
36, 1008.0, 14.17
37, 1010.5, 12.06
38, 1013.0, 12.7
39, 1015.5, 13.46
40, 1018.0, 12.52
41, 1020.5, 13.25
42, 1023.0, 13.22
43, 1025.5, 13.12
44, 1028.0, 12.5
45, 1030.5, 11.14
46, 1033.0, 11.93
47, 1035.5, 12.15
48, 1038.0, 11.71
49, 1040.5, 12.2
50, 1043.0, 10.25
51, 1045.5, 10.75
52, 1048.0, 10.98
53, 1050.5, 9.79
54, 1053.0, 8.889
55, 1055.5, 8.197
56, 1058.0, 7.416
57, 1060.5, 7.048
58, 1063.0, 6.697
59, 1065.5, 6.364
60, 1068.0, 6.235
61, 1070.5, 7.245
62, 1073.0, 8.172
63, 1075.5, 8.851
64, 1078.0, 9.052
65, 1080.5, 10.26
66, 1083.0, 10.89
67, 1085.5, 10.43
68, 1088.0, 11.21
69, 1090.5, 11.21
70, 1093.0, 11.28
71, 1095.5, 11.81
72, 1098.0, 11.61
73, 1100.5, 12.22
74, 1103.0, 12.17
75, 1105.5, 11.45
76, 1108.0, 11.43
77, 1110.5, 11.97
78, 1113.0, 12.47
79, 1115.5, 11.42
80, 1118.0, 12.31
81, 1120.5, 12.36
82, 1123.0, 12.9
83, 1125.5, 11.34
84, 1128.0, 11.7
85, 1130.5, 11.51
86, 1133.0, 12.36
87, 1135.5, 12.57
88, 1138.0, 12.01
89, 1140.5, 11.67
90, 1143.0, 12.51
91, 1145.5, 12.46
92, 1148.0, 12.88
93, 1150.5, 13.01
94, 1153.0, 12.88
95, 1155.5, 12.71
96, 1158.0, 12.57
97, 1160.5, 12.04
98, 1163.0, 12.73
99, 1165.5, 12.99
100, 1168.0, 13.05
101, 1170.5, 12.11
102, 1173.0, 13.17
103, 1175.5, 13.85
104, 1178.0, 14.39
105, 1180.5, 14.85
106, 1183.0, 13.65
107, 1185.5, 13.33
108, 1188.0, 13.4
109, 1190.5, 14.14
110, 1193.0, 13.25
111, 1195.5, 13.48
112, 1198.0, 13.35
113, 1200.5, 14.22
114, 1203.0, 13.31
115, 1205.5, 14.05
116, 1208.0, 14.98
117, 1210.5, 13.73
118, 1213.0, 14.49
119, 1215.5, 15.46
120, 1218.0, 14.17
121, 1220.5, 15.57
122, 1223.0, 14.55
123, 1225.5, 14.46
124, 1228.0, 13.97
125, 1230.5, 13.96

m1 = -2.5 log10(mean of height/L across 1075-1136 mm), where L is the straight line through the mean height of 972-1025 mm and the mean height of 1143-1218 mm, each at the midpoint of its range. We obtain 0.14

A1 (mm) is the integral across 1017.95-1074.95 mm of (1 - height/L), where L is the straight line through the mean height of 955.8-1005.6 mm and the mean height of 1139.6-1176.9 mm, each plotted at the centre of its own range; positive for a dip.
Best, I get 8.61 mm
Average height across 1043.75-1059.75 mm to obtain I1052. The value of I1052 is 9.29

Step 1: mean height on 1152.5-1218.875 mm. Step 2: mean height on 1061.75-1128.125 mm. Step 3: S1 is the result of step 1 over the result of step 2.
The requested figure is 1.3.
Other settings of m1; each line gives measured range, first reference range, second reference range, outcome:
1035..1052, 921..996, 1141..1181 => 0.07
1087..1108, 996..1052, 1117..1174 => 0.06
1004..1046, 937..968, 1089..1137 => -0.18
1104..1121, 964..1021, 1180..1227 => 0.12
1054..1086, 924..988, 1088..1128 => 0.38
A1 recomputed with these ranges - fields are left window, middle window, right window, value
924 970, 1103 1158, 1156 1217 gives 2.7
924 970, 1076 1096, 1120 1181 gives 2.1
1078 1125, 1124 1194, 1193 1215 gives 0.5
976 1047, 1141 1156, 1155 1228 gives 0.8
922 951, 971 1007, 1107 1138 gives -2.4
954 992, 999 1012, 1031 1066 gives -2.8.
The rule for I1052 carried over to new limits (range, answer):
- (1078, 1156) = 11.9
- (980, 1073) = 11.1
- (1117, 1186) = 12.7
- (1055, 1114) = 9.83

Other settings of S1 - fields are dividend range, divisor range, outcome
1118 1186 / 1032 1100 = 1.30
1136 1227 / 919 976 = 1.28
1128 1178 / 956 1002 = 1.12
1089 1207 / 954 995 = 1.16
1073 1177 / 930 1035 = 1.04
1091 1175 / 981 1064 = 1.06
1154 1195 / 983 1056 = 1.11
